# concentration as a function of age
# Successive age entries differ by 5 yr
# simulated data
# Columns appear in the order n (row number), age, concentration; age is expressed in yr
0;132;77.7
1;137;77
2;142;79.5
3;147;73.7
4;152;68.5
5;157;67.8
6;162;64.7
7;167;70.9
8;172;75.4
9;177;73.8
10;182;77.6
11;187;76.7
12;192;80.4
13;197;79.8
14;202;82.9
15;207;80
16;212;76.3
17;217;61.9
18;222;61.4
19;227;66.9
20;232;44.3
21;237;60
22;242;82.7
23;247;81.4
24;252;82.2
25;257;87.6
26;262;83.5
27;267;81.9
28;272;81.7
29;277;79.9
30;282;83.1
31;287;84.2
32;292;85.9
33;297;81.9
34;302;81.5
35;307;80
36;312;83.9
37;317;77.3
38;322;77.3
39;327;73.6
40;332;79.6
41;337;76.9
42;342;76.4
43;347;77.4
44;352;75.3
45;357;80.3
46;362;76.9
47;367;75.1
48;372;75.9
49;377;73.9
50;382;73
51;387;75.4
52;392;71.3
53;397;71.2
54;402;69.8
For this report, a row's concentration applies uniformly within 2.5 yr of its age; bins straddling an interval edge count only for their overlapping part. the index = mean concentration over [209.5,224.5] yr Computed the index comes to 66.5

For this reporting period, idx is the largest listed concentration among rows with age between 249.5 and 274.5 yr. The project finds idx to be 87.6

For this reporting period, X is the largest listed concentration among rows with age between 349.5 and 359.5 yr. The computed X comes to 80.3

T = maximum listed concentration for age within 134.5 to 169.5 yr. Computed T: 79.5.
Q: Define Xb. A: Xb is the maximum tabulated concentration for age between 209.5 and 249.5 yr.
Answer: 82.7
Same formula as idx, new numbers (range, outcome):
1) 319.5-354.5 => 79.6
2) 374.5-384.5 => 73.9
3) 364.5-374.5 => 75.9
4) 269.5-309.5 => 85.9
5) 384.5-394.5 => 75.4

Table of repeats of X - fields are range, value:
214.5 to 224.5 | 61.9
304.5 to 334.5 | 83.9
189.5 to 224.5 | 82.9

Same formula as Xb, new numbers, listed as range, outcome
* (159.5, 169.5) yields 70.9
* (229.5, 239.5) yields 60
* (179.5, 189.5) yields 77.6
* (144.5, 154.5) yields 73.7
